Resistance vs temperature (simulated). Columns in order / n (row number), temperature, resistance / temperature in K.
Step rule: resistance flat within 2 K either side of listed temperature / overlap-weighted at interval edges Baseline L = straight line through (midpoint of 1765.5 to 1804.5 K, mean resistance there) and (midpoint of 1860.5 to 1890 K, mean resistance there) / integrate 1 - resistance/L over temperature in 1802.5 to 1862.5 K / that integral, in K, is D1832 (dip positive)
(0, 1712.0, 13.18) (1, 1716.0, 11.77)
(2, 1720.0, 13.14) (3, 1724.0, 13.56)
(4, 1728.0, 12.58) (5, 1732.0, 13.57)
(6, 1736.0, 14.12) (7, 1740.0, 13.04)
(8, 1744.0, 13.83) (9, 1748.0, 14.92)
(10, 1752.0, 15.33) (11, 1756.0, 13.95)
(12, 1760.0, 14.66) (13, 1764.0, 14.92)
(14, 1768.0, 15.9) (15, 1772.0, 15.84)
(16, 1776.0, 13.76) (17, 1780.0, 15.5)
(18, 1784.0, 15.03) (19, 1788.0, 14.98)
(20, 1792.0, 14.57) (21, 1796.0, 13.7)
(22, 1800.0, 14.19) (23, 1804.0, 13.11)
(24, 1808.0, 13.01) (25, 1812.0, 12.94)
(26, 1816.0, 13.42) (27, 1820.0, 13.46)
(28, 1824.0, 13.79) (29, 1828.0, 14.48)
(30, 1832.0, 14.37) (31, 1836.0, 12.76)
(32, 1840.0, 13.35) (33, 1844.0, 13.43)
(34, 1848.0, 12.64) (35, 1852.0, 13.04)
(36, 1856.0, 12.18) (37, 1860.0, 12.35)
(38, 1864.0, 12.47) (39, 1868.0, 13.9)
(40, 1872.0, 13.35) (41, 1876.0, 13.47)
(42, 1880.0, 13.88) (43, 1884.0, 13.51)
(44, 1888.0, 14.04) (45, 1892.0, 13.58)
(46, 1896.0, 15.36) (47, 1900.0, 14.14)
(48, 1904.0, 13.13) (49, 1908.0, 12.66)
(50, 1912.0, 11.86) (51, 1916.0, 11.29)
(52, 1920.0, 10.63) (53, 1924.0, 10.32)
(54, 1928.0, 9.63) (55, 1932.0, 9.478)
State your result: 3.6 K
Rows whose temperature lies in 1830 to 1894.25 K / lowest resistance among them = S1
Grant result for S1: 12.18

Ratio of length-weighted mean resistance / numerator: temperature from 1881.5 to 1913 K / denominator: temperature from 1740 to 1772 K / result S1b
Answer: 0.92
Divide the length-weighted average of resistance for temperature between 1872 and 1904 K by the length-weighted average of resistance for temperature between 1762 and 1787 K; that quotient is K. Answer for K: 0.92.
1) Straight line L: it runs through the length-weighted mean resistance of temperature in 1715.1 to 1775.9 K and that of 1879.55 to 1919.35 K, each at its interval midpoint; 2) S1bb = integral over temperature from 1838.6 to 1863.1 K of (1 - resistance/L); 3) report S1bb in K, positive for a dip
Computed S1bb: 1.3 K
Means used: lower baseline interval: 14.1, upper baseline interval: 13.2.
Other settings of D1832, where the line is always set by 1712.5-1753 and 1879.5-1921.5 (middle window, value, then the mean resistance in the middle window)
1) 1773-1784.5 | -1.2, 14.8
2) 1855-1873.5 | 0.4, 12.9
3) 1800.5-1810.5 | 0.1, 13.2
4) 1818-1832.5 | -0.8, 14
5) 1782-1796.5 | -1.4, 14.7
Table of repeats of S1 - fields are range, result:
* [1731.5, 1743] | 13.04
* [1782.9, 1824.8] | 12.94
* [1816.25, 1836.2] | 12.76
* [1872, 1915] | 11.86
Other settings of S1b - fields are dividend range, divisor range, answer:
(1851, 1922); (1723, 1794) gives 0.90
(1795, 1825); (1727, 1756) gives 0.96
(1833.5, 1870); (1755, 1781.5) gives 0.86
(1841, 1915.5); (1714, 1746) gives 1.00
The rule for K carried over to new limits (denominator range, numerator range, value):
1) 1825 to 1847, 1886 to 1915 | 0.99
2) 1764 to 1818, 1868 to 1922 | 0.92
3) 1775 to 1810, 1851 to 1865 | 0.88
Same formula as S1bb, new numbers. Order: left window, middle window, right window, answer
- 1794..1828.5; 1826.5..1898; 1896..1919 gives -1.78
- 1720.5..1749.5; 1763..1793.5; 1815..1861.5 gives -3.63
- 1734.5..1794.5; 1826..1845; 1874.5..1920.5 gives 0.28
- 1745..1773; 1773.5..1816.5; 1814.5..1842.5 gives 0.76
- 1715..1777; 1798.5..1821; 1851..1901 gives 0.75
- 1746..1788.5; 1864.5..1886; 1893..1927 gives -0.88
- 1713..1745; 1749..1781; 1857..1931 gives -4.62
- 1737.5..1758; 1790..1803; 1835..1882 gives -0.34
